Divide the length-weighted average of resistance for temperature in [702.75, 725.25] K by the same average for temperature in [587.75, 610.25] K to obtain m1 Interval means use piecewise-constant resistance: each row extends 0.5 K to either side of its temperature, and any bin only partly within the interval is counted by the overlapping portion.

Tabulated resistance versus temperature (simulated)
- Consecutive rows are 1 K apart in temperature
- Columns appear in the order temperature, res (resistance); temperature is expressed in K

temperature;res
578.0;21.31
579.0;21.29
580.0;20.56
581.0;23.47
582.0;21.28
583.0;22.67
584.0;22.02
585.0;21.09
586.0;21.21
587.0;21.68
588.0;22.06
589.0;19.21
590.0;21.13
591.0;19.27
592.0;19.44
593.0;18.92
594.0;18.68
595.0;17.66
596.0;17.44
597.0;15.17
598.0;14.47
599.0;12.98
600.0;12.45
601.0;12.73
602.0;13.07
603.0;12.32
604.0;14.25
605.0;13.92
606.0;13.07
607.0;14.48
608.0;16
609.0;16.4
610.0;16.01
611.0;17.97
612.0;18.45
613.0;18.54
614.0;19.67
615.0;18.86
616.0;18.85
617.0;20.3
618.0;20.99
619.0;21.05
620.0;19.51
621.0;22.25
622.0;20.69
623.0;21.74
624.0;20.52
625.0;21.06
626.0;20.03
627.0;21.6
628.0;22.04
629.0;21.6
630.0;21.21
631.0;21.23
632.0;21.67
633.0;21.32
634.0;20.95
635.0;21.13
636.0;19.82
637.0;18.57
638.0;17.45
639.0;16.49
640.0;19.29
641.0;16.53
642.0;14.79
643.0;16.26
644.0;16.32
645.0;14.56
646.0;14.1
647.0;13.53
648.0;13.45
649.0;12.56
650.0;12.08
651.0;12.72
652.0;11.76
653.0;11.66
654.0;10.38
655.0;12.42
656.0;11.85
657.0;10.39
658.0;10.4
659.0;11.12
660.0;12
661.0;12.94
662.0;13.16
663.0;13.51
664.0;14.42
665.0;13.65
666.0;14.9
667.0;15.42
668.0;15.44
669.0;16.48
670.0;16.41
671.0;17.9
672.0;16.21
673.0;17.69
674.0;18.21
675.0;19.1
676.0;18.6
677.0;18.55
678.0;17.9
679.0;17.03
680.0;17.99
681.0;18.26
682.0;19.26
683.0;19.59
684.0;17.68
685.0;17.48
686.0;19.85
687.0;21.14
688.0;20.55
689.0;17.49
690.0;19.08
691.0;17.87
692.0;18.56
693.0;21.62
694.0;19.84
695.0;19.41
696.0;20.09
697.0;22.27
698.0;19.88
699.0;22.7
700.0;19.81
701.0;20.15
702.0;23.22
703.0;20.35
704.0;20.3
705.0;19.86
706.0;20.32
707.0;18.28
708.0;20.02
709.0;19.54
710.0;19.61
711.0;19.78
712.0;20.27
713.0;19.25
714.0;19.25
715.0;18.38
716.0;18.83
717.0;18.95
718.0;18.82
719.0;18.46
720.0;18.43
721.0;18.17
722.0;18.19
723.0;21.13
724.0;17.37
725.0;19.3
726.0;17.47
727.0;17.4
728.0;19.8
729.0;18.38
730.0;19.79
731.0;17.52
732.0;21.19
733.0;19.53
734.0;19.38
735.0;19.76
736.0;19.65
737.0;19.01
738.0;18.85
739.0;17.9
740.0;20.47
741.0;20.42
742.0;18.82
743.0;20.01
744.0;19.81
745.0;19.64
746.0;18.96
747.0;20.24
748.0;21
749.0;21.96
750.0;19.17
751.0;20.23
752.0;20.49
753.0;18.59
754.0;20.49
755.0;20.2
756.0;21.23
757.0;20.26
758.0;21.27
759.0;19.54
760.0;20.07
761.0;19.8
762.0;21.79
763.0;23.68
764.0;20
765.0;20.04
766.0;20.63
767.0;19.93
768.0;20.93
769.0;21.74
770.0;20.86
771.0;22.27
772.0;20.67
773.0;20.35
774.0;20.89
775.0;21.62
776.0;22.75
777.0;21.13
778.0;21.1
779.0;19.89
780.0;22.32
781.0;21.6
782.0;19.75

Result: 1.20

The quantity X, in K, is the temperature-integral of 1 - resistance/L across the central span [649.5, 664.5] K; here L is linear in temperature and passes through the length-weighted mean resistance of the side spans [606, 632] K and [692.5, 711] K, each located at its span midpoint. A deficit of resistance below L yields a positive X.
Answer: 5.9 K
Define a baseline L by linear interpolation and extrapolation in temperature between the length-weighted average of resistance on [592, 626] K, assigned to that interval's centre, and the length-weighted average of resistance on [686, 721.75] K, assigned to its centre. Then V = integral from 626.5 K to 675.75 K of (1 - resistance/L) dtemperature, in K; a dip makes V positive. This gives 6.6 K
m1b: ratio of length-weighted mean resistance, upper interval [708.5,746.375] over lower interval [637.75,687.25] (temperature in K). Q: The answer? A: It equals 1.24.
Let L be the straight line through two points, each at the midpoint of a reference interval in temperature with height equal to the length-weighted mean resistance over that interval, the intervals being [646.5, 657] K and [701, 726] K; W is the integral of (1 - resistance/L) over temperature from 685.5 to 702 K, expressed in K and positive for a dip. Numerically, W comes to -2.9 K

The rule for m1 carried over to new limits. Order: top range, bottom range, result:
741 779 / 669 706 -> 1.07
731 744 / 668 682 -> 1.10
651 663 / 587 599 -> 0.64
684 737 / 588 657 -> 1.13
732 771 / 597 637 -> 1.10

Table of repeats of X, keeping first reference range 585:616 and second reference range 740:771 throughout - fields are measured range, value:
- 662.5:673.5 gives 1.70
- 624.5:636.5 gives -2.35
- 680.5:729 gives -0.34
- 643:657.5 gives 4.23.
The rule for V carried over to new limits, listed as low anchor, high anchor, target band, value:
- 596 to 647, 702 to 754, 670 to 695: 0.2 K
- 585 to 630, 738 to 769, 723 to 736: 0.6 K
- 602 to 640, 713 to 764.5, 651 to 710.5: 6.1 K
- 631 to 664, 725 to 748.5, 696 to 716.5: -2.6 K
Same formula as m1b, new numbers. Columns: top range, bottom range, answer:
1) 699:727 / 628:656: 1.18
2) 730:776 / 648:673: 1.51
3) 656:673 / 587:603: 0.83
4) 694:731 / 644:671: 1.47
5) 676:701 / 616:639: 0.94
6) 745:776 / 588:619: 1.22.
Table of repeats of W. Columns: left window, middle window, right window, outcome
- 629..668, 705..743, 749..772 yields -0.6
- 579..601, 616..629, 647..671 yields -3.7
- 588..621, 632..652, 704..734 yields 1.5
